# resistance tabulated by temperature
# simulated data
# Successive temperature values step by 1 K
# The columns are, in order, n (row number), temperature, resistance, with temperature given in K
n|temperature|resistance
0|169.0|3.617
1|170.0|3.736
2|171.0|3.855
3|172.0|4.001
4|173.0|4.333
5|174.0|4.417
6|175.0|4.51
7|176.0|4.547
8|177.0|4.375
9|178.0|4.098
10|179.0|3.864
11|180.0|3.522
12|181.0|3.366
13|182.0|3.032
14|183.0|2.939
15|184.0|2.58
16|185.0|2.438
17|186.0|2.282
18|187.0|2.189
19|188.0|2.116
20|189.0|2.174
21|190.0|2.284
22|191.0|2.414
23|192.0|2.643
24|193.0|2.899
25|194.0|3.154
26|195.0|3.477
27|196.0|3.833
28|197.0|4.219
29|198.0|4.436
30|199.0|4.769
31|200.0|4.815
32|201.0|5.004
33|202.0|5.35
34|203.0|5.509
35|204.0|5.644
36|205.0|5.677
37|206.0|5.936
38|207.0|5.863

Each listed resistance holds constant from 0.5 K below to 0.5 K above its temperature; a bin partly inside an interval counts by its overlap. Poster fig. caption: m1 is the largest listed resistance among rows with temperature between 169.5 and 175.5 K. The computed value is 4.51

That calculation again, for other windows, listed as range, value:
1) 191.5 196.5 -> 3.833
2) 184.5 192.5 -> 2.643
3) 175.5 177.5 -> 4.547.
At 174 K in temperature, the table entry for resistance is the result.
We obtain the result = 4.417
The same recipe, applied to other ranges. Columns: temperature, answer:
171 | 3.855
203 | 5.509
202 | 5.35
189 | 2.174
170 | 3.736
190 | 2.284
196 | 3.833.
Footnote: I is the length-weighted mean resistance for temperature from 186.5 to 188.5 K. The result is 2.15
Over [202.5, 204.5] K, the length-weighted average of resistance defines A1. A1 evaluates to 5.58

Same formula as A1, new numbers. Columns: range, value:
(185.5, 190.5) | 2.21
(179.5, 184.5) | 3.09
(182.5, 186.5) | 2.56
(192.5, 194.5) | 3.03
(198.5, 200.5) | 4.79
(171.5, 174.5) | 4.25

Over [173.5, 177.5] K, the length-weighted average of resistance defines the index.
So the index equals 4.46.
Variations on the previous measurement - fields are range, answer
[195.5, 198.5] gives 4.16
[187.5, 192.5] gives 2.33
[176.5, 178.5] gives 4.24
